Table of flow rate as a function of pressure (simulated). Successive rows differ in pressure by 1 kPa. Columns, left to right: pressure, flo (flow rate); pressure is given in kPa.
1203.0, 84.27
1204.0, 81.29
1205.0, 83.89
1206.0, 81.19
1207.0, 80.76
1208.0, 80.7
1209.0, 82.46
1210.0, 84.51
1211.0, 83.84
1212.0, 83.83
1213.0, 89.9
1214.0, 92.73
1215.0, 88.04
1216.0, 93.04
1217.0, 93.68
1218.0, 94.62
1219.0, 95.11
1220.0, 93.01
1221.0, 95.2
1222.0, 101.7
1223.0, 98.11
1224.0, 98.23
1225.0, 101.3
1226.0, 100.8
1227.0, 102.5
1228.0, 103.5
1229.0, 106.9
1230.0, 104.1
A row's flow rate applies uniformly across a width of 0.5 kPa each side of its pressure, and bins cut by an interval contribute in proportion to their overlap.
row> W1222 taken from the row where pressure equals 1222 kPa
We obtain 101.7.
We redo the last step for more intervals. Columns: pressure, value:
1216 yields 93.04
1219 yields 95.11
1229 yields 106.9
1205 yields 83.89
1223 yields 98.11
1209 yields 82.46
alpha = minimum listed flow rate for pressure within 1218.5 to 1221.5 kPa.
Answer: 93.01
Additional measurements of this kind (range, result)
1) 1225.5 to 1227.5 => 100.8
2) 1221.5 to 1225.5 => 98.11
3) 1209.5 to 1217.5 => 83.83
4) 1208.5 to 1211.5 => 82.46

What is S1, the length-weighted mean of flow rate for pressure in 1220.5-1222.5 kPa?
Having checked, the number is 98.5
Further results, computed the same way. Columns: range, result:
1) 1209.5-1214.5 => 87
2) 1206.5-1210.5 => 82.1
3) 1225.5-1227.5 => 102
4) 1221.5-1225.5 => 99.8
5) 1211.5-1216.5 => 89.5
